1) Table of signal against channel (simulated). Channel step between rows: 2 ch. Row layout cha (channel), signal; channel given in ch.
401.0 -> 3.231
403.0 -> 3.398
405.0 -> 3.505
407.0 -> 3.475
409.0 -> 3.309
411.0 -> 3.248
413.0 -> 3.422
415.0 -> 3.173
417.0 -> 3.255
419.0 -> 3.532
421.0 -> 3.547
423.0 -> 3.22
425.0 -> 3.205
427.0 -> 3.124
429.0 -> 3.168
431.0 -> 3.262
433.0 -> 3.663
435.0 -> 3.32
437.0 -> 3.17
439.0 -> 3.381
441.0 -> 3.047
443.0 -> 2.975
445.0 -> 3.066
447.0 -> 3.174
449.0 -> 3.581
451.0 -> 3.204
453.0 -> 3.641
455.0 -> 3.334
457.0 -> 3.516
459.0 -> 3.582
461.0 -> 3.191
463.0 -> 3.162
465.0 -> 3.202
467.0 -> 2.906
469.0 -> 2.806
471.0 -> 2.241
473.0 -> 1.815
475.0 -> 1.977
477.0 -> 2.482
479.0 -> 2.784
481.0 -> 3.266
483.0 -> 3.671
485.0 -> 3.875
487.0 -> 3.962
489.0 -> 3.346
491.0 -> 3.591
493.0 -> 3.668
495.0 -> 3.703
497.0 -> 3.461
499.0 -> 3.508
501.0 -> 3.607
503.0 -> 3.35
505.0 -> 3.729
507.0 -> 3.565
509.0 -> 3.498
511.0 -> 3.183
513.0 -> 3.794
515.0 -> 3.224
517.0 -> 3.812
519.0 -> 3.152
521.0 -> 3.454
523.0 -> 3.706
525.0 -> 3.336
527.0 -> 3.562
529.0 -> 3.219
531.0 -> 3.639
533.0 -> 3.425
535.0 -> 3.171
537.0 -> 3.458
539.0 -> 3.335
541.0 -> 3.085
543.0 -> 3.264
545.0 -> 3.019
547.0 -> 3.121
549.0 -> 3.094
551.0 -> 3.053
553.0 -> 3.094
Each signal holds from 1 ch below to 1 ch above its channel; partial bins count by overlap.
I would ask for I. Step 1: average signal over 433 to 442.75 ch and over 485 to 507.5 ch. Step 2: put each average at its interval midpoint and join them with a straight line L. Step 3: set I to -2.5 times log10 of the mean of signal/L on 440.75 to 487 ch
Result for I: 0.11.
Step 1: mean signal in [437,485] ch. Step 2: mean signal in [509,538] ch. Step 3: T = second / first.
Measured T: 1.12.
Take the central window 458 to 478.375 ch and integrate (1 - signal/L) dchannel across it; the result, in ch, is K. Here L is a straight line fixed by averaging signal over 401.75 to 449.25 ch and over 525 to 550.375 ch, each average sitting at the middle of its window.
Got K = 3.4 ch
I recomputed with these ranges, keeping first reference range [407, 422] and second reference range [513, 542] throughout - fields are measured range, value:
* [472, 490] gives 0.126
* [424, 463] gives 0.027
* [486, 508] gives -0.059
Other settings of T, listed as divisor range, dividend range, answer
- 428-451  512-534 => 1.07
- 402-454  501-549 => 1.03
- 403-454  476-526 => 1.05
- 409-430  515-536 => 1.04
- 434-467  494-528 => 1.07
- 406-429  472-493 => 0.94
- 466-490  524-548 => 1.13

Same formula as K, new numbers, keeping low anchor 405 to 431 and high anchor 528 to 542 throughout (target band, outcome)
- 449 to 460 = -0.5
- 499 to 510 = -0.7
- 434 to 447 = 0.6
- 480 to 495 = -1.4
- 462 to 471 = 1.1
